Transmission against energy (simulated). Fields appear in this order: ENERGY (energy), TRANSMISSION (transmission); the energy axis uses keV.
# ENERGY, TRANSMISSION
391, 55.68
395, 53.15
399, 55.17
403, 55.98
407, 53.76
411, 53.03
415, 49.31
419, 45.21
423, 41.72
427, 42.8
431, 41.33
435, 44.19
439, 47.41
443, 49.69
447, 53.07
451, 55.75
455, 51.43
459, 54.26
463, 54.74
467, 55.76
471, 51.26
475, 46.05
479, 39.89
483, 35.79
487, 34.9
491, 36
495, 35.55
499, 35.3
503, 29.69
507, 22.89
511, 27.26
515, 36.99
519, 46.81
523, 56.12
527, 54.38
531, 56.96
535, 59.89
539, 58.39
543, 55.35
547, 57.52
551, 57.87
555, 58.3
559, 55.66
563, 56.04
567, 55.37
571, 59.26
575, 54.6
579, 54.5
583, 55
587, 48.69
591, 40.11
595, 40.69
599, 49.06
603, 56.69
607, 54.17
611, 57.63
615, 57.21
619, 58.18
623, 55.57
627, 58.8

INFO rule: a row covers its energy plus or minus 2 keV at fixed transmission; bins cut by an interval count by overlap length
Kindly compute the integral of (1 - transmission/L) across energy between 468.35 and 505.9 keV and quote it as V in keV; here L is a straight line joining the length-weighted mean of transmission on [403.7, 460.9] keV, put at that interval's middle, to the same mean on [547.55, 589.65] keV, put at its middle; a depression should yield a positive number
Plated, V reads 9.7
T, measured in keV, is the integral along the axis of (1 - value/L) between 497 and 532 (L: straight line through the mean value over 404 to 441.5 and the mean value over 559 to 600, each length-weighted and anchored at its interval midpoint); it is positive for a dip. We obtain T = 6.7 keV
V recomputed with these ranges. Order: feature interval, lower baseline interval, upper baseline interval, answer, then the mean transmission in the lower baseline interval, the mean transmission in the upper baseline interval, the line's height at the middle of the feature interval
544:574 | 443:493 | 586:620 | -4.18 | 47.5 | 51.3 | 50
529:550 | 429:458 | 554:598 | -2.51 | 49.2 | 52.4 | 51.5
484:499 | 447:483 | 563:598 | 4.48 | 50.4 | 51.3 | 50.6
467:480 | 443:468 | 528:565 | 1.60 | 53.7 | 57.3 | 54.4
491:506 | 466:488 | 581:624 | 4.00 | 43.8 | 52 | 45.2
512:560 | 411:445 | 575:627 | -3.71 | 45.7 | 52.6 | 50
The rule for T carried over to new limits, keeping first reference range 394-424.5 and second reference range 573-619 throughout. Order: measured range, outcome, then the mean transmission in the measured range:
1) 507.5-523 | 4.0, 38.1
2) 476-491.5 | 4.2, 37.3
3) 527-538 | -1.3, 57.7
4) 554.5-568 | -1.2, 56.2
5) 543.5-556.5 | -1.5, 57.6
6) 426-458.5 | 1.6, 48.7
